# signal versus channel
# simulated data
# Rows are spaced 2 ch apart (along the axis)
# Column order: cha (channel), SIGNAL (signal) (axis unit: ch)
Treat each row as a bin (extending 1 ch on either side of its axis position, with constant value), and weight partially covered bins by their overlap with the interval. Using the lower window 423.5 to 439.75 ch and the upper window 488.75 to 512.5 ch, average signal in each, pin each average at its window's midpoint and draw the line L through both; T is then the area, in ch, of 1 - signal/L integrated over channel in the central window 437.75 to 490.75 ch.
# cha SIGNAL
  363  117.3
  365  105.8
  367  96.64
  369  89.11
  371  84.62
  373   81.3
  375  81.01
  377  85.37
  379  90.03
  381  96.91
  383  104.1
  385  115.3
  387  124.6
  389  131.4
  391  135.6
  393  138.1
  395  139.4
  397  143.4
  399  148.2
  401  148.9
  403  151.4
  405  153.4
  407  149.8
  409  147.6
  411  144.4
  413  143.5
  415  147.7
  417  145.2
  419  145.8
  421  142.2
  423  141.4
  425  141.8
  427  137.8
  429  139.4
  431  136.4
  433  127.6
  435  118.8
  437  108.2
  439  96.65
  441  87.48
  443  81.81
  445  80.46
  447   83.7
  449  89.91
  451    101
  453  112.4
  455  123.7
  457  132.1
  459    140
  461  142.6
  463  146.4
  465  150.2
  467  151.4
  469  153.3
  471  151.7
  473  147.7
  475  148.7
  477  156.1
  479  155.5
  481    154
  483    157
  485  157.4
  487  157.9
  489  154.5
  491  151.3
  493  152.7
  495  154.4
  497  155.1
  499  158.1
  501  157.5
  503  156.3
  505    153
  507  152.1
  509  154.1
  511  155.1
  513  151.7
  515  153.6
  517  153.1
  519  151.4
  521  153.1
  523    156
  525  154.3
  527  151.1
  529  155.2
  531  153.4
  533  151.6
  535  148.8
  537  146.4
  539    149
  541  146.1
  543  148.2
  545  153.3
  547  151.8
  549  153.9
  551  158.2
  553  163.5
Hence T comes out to 3.5 ch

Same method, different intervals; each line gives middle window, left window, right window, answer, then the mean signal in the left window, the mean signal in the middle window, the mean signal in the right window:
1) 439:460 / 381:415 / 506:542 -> 6.0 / 138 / 103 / 152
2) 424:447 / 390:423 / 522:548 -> 5.3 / 145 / 113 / 151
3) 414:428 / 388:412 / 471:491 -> 0.4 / 144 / 143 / 154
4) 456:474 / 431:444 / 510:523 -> -3.5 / 106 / 146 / 153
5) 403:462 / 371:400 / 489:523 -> 1.3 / 114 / 126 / 154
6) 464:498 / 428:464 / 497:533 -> -4.9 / 114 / 153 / 154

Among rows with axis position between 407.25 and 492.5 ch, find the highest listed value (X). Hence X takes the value 157.9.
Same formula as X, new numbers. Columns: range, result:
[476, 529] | 158.1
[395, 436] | 153.4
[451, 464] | 146.4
